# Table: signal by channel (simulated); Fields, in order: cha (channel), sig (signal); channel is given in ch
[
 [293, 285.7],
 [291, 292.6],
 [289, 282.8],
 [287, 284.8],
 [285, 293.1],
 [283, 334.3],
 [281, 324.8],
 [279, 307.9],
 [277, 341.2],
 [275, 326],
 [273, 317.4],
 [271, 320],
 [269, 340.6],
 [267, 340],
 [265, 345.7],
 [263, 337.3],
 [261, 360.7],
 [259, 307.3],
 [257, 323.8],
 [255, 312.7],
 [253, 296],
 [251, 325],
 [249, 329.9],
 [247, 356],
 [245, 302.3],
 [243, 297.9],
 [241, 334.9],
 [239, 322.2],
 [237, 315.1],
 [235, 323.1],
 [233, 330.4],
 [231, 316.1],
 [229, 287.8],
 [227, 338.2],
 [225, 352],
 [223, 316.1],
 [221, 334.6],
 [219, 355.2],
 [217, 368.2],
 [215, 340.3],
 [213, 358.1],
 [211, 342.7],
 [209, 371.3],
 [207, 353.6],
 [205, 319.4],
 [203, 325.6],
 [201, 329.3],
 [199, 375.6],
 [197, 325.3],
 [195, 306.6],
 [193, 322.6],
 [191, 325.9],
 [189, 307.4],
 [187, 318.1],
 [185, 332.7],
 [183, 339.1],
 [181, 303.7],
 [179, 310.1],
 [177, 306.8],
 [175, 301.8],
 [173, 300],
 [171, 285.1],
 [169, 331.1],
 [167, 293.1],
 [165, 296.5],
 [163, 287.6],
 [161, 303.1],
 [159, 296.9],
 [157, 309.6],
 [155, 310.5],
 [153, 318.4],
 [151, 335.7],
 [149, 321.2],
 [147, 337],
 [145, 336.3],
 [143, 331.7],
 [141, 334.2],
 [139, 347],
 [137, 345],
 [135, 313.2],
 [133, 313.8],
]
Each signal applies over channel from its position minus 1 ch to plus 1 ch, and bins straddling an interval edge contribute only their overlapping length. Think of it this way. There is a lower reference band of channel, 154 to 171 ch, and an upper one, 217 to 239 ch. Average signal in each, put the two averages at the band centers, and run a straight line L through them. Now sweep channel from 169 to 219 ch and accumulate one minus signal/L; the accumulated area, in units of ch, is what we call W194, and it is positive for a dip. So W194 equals -2.1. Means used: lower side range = 302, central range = 328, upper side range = 329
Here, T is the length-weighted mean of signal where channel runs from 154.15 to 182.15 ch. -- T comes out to 303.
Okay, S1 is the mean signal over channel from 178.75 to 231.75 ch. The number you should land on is 333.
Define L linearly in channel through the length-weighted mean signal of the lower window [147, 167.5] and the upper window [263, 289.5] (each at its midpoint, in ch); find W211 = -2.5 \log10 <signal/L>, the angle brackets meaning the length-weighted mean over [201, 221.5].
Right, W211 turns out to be -0.10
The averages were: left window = 309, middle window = 346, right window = 321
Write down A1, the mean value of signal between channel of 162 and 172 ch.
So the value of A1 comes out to 299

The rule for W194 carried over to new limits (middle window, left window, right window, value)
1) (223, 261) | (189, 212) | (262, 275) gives 1.39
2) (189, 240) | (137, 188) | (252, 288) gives -2.28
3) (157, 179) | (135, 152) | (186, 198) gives 1.68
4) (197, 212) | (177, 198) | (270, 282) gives -1.16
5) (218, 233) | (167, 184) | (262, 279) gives -0.36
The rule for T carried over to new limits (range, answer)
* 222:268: 325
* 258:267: 338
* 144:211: 320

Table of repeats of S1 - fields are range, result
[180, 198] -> 320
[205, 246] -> 333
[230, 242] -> 324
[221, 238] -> 323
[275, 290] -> 311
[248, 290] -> 321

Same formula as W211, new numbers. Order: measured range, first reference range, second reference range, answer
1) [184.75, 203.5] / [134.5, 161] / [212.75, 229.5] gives 0.03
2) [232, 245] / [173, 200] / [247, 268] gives 0.03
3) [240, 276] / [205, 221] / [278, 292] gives -0.02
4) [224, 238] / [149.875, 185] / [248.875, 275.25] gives -0.01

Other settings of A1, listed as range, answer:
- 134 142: 335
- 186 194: 318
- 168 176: 304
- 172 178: 303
